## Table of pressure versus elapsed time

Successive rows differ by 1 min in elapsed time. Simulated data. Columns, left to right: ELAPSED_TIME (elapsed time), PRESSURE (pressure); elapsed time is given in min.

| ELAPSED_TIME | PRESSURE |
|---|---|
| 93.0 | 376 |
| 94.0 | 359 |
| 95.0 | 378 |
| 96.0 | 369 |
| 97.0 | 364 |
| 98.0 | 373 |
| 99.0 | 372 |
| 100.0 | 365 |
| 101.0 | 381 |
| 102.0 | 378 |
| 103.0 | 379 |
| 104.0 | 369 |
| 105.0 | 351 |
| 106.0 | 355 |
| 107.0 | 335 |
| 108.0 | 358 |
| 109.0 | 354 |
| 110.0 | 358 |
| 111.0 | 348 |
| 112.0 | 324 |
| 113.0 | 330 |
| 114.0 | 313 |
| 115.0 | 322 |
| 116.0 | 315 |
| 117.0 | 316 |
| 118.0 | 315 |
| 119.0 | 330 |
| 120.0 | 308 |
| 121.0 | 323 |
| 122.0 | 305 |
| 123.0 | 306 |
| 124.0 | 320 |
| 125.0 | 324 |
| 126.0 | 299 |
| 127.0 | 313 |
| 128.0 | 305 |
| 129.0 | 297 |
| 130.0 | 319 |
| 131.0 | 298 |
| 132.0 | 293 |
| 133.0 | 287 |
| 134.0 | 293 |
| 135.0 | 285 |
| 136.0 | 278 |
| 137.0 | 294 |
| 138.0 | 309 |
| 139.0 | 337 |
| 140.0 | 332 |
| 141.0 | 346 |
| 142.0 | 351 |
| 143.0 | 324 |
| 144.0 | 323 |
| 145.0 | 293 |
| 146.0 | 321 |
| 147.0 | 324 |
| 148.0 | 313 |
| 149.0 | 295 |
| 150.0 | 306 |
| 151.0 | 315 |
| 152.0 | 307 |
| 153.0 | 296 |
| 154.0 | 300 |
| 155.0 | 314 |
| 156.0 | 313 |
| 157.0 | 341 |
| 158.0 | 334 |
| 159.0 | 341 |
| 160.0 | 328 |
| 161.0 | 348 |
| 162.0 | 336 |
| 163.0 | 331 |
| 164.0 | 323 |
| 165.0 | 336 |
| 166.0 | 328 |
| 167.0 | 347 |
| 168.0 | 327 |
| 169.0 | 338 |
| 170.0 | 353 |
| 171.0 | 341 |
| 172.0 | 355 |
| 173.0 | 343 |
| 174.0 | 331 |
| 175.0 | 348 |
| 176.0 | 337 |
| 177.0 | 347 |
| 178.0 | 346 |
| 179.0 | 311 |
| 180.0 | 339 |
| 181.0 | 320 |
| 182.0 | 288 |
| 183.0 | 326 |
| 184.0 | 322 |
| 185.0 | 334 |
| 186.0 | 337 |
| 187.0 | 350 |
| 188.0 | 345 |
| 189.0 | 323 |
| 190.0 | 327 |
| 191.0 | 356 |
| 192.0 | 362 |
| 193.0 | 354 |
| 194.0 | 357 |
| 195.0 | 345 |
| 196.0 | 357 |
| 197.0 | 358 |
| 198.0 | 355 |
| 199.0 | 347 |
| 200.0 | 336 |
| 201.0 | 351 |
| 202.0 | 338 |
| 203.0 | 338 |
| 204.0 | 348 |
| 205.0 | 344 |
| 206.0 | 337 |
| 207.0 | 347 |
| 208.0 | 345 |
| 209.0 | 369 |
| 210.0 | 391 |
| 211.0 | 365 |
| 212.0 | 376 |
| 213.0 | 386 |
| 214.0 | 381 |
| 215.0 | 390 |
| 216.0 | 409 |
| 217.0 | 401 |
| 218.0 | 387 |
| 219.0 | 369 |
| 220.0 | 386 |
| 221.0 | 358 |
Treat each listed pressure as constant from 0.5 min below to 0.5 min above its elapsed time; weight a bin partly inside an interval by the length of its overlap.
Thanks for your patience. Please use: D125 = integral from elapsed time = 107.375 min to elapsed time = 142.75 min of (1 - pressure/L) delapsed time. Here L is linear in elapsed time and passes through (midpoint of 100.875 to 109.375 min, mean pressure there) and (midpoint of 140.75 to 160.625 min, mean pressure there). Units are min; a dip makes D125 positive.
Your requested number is 2.6 min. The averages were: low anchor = 362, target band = 317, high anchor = 319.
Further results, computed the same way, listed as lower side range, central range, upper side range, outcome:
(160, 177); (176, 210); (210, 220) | 2.00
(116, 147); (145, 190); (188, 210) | 0.41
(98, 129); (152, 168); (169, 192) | 0.42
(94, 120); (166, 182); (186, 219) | 0.85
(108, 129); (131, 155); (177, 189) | 1.12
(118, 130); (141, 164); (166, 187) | 0.23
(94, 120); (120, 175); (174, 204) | 4.02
